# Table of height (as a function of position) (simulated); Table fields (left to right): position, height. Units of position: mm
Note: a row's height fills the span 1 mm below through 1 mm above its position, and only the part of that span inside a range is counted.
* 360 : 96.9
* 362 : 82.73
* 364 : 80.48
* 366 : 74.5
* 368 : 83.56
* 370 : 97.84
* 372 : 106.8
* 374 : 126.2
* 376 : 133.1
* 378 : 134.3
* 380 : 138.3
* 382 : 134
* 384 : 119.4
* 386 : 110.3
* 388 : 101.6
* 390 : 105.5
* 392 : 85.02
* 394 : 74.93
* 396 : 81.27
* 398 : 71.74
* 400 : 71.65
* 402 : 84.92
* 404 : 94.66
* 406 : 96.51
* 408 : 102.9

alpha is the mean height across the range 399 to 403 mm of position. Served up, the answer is 78.3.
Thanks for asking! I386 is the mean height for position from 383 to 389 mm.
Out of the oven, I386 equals 110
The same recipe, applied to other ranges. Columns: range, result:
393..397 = 78.1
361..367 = 79.2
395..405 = 80.8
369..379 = 120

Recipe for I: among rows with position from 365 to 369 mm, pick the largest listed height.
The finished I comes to 83.56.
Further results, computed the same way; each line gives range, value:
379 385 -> 138.3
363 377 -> 133.1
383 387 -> 119.4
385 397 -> 110.3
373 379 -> 134.3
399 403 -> 84.92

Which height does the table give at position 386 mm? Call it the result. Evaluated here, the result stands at 110.3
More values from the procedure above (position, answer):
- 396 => 81.27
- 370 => 97.84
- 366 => 74.5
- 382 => 134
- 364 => 80.48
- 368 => 83.56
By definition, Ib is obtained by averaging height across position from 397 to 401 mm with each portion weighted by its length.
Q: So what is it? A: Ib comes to 71.7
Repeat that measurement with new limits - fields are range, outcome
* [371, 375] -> 116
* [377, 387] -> 127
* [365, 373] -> 90.7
